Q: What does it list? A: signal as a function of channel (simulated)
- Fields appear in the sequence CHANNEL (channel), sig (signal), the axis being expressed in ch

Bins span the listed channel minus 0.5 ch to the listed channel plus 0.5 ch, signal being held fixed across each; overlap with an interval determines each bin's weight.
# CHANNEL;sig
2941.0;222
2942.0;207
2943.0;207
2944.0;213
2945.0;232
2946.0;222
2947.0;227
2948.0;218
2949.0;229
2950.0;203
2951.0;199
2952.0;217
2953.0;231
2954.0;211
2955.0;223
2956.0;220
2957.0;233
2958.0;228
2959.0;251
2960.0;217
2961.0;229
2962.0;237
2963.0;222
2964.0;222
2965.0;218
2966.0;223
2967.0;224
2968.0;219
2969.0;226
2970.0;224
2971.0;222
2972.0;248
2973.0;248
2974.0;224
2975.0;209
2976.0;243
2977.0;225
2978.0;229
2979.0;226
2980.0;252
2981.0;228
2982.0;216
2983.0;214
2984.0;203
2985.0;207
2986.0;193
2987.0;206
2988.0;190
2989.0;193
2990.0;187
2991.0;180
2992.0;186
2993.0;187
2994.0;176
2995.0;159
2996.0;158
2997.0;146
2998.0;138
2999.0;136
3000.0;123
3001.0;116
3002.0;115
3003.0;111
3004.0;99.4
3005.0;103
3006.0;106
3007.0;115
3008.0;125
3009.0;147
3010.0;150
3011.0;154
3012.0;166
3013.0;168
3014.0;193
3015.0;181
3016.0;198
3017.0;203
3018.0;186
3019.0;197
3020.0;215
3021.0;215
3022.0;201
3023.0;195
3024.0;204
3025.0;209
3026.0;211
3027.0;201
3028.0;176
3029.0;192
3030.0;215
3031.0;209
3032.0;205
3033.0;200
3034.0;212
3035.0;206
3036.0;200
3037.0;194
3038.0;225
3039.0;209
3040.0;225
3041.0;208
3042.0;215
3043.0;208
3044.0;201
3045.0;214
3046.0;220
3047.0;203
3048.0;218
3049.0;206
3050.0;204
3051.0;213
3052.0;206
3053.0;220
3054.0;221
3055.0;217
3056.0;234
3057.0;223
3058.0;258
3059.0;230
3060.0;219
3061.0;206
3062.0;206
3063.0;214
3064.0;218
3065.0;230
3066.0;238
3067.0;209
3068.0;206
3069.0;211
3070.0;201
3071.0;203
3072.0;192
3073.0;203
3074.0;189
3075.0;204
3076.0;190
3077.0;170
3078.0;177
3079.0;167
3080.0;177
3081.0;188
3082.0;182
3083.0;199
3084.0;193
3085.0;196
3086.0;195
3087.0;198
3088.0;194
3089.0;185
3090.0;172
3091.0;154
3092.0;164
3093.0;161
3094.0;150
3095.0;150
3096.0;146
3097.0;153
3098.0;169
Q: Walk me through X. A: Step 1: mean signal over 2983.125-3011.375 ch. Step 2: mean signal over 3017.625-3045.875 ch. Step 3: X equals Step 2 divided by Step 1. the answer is 1.33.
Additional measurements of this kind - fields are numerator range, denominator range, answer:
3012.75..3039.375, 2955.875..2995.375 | 0.93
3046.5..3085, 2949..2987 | 0.92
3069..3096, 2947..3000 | 0.87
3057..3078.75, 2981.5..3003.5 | 1.22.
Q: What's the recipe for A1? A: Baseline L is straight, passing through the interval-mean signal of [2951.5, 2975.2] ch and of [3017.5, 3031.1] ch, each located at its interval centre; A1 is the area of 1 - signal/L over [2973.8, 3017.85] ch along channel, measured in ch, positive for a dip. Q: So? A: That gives 8.1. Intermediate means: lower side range 226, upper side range 202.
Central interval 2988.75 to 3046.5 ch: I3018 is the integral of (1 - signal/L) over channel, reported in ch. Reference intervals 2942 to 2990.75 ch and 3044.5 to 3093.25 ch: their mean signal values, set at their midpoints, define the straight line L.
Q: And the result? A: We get 8.70 ch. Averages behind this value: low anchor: 220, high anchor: 202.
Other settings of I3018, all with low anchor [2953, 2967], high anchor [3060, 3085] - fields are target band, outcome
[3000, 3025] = 6.1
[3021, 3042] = 0.4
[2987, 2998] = 2.1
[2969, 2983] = -0.5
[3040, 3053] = -0.3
